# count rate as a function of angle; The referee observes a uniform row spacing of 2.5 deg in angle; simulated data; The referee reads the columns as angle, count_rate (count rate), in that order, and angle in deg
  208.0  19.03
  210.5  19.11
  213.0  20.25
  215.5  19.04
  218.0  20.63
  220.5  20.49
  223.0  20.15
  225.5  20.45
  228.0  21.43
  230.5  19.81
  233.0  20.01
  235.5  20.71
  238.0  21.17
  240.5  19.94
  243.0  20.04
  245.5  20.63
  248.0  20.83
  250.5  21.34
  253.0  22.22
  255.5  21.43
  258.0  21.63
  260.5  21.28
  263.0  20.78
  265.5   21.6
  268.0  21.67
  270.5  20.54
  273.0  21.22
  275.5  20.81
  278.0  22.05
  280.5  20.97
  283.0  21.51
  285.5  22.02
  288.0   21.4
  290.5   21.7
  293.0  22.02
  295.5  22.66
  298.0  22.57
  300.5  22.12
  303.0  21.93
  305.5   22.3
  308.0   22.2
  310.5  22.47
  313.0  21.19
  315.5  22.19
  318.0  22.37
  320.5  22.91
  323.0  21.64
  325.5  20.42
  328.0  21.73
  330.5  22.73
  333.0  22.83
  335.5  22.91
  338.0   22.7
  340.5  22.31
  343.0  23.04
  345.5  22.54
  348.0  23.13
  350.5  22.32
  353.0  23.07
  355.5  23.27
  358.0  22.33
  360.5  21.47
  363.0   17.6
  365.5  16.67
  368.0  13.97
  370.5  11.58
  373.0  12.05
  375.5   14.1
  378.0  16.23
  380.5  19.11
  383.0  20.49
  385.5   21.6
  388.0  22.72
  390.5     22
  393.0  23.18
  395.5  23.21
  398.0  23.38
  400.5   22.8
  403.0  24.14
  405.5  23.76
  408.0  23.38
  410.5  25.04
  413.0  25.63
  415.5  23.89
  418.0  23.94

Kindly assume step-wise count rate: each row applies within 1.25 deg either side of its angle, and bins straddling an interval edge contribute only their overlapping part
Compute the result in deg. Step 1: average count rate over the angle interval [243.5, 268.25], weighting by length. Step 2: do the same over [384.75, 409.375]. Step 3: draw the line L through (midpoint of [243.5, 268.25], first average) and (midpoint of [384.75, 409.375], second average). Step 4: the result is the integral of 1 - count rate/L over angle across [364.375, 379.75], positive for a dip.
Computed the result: 5.7 deg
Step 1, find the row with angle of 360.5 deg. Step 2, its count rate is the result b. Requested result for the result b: 21.47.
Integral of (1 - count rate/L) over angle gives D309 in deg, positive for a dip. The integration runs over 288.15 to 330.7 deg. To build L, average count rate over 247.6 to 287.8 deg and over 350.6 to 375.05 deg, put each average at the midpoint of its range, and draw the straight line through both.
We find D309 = -4.5 deg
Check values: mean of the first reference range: 21.4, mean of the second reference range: 18.1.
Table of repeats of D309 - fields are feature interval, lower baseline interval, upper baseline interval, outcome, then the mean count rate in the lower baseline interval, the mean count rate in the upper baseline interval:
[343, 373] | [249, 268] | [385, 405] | 3.9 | 21.5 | 23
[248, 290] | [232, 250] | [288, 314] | -0.3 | 20.5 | 22.1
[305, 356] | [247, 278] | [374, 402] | -3.3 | 21.3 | 20.8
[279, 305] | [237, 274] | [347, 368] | -1.2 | 21.1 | 20.8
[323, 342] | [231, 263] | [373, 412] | -0.9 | 20.9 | 21.4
